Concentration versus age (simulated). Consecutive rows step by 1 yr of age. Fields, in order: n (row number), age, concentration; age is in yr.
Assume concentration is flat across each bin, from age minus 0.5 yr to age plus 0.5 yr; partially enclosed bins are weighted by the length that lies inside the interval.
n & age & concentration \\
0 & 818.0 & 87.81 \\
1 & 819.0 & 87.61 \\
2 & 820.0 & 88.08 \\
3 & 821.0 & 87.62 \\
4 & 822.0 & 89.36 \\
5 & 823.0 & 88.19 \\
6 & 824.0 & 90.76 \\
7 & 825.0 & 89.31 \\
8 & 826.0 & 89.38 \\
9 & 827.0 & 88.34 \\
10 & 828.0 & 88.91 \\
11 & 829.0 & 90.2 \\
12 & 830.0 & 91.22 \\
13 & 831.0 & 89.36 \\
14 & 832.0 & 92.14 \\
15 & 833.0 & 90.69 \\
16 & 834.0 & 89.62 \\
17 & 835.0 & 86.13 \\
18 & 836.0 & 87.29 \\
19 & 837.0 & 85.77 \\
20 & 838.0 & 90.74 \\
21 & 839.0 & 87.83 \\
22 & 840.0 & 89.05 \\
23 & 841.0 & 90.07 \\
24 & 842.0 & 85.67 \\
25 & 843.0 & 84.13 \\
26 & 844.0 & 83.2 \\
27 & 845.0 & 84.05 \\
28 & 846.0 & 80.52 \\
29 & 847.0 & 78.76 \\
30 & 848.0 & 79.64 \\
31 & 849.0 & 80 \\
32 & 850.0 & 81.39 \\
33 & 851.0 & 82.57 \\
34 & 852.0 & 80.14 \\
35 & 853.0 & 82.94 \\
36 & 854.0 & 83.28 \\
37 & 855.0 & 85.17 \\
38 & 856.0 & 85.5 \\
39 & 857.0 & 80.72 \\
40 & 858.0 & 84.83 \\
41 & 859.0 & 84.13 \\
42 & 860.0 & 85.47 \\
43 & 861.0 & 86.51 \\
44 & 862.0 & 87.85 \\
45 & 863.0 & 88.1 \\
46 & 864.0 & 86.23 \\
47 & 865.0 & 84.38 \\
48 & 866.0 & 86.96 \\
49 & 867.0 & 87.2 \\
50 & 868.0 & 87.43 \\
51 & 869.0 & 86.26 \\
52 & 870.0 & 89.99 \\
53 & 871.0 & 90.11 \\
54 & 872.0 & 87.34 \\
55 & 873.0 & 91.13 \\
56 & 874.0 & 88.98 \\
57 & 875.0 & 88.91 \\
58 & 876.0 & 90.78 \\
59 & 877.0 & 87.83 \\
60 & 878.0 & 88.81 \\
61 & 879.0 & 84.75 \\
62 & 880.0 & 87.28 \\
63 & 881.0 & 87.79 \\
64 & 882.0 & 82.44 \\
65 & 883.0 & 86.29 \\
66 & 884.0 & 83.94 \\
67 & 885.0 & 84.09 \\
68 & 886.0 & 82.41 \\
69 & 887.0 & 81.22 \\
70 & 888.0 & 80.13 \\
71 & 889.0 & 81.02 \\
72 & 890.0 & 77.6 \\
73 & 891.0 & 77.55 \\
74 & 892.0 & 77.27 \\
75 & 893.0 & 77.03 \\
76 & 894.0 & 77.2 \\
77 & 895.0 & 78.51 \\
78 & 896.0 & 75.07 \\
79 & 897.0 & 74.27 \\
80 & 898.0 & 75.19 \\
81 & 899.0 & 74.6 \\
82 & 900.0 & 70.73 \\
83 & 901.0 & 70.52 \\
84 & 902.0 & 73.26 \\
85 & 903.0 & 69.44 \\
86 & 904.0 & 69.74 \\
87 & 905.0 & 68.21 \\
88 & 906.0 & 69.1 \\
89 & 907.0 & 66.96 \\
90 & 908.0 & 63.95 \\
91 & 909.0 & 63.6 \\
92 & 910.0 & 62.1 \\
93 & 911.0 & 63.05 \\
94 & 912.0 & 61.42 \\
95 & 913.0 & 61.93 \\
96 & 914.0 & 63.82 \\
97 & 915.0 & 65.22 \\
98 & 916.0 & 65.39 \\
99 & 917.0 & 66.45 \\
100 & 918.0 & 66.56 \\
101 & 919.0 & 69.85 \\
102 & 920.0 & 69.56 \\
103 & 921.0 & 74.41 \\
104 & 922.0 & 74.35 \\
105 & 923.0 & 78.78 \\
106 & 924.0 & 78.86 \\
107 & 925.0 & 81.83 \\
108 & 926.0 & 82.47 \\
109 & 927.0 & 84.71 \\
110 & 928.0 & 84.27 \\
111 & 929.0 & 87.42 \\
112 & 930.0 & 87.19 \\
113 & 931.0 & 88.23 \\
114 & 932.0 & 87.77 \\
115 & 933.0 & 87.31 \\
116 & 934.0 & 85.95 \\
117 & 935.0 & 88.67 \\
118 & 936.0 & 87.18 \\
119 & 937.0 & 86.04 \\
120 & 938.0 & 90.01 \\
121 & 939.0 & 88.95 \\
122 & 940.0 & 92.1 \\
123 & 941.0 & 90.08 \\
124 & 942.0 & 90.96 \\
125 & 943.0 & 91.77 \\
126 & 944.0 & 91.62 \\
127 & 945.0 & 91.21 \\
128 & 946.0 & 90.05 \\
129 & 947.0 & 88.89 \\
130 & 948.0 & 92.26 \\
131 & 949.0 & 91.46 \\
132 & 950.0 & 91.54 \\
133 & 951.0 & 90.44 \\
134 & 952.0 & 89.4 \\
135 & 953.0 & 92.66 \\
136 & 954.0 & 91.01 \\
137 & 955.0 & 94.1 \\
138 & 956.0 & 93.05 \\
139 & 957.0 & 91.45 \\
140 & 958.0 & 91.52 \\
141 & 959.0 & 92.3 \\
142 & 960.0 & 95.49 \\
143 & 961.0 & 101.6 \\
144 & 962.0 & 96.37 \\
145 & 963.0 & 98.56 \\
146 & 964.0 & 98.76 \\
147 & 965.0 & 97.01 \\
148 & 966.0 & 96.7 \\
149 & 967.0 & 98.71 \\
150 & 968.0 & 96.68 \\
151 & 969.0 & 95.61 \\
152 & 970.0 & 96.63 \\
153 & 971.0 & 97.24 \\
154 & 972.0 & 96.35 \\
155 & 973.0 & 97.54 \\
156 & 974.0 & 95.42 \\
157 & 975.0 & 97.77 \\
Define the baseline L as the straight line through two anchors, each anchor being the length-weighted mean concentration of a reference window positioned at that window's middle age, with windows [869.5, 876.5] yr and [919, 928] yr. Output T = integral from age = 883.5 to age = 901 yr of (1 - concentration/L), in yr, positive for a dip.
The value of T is 1.5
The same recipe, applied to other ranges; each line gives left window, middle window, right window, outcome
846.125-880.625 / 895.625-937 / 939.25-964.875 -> 7.21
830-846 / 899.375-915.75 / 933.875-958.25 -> 4.21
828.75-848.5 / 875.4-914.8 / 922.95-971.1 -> 5.88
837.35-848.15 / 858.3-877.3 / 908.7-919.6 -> -2.40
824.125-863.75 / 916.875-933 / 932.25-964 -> 1.93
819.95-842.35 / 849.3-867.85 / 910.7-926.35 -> -0.35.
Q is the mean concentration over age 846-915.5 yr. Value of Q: 79.5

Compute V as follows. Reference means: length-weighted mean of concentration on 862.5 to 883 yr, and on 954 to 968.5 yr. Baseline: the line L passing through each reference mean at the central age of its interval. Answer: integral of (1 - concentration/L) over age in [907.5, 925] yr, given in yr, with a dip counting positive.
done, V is 4.5 yr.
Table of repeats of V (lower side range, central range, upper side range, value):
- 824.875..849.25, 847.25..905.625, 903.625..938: -0.6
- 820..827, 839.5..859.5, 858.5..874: 1.1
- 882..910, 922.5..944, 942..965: 0.0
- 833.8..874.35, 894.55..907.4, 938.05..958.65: 2.4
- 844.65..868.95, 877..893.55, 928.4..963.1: 0.7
